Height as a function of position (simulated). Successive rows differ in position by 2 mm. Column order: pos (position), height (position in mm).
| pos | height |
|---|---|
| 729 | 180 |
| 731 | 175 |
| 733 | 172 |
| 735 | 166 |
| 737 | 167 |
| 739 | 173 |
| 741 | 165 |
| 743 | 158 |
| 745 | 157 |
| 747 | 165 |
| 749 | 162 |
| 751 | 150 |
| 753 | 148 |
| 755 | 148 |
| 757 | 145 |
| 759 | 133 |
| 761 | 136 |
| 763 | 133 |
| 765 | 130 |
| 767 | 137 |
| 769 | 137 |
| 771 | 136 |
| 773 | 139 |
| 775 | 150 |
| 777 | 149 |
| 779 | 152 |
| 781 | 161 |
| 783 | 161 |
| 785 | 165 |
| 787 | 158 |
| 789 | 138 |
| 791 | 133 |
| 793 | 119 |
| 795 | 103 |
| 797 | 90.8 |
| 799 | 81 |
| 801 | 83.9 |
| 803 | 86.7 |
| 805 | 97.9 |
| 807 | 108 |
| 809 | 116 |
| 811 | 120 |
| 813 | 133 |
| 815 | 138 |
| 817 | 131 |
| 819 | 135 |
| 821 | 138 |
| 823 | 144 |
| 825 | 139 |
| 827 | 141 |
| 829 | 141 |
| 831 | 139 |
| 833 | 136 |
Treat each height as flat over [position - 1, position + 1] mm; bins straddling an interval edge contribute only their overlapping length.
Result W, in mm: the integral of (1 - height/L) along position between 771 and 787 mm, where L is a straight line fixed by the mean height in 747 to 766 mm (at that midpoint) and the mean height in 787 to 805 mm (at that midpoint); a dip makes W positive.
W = -4.0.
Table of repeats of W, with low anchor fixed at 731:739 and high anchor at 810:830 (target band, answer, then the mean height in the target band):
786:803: 4.03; 112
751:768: 2.20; 139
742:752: 0.40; 158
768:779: 0.80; 143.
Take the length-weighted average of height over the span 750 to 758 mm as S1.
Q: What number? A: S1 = 148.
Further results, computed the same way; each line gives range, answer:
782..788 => 161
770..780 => 145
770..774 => 138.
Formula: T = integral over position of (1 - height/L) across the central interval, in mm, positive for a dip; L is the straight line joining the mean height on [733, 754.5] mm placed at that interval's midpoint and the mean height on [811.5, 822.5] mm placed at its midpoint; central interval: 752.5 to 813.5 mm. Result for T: 7.3 mm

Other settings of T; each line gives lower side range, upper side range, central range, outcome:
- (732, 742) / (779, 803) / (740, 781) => 0.8 mm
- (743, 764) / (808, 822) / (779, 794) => -1.0 mm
